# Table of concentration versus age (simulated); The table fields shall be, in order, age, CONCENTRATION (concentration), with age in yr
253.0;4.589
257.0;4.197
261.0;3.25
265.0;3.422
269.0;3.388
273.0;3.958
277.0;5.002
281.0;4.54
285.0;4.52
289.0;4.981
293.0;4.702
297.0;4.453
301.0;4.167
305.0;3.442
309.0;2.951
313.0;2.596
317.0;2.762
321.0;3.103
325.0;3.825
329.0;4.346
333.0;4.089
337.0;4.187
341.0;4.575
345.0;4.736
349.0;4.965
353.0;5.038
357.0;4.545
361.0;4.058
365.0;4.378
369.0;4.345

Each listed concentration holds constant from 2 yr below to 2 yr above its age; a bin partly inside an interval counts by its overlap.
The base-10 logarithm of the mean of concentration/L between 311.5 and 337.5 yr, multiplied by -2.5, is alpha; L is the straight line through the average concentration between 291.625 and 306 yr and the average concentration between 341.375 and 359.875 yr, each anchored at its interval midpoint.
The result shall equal 0.26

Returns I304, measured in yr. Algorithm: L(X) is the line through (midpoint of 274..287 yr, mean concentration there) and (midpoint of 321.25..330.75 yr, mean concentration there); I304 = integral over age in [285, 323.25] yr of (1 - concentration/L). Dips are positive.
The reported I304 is 4.9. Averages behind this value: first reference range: 4.63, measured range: 3.73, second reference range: 3.9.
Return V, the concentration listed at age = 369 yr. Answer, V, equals 4.345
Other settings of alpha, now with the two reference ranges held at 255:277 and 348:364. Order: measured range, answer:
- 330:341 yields 0.05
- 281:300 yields -0.16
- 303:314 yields 0.34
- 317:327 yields 0.28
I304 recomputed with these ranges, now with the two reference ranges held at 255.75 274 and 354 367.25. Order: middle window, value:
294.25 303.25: -1.03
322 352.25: -1.28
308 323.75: 4.41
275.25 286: -2.78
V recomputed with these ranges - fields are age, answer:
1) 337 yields 4.187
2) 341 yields 4.575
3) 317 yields 2.762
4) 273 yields 3.958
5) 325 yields 3.825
